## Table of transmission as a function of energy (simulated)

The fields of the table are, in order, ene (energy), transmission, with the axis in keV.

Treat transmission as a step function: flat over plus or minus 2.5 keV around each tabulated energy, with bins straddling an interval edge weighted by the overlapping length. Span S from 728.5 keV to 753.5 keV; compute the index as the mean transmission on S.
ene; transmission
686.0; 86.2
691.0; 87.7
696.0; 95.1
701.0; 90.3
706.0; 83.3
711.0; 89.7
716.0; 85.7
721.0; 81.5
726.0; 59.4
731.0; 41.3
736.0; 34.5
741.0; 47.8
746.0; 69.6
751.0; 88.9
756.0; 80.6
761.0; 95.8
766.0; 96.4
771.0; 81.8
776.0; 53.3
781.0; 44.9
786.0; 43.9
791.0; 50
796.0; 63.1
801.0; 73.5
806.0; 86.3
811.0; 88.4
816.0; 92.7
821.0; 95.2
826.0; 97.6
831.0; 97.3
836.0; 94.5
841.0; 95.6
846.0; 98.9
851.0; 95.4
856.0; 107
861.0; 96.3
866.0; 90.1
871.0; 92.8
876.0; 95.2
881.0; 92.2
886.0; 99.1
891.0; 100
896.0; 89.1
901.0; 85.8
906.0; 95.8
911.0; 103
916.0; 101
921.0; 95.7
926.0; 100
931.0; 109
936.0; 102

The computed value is 56.4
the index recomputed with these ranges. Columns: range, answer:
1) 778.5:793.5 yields 46.3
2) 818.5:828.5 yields 96.4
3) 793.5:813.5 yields 77.8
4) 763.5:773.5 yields 89.1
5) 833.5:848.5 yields 96.3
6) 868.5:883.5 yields 93.4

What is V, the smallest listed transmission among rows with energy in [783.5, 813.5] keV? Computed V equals 43.9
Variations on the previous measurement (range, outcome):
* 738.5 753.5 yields 47.8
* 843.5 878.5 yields 90.1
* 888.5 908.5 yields 85.8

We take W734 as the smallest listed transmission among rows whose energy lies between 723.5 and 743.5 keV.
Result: 34.5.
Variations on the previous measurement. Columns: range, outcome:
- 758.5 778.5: 53.3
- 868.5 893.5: 92.2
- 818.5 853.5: 94.5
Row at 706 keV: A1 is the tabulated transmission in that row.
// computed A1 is 83.3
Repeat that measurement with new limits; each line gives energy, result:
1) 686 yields 86.2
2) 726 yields 59.4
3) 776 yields 53.3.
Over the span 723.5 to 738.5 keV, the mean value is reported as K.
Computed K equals 45.1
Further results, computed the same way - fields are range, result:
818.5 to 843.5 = 96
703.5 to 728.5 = 79.9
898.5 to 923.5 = 96.3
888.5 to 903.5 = 91.6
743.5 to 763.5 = 83.7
